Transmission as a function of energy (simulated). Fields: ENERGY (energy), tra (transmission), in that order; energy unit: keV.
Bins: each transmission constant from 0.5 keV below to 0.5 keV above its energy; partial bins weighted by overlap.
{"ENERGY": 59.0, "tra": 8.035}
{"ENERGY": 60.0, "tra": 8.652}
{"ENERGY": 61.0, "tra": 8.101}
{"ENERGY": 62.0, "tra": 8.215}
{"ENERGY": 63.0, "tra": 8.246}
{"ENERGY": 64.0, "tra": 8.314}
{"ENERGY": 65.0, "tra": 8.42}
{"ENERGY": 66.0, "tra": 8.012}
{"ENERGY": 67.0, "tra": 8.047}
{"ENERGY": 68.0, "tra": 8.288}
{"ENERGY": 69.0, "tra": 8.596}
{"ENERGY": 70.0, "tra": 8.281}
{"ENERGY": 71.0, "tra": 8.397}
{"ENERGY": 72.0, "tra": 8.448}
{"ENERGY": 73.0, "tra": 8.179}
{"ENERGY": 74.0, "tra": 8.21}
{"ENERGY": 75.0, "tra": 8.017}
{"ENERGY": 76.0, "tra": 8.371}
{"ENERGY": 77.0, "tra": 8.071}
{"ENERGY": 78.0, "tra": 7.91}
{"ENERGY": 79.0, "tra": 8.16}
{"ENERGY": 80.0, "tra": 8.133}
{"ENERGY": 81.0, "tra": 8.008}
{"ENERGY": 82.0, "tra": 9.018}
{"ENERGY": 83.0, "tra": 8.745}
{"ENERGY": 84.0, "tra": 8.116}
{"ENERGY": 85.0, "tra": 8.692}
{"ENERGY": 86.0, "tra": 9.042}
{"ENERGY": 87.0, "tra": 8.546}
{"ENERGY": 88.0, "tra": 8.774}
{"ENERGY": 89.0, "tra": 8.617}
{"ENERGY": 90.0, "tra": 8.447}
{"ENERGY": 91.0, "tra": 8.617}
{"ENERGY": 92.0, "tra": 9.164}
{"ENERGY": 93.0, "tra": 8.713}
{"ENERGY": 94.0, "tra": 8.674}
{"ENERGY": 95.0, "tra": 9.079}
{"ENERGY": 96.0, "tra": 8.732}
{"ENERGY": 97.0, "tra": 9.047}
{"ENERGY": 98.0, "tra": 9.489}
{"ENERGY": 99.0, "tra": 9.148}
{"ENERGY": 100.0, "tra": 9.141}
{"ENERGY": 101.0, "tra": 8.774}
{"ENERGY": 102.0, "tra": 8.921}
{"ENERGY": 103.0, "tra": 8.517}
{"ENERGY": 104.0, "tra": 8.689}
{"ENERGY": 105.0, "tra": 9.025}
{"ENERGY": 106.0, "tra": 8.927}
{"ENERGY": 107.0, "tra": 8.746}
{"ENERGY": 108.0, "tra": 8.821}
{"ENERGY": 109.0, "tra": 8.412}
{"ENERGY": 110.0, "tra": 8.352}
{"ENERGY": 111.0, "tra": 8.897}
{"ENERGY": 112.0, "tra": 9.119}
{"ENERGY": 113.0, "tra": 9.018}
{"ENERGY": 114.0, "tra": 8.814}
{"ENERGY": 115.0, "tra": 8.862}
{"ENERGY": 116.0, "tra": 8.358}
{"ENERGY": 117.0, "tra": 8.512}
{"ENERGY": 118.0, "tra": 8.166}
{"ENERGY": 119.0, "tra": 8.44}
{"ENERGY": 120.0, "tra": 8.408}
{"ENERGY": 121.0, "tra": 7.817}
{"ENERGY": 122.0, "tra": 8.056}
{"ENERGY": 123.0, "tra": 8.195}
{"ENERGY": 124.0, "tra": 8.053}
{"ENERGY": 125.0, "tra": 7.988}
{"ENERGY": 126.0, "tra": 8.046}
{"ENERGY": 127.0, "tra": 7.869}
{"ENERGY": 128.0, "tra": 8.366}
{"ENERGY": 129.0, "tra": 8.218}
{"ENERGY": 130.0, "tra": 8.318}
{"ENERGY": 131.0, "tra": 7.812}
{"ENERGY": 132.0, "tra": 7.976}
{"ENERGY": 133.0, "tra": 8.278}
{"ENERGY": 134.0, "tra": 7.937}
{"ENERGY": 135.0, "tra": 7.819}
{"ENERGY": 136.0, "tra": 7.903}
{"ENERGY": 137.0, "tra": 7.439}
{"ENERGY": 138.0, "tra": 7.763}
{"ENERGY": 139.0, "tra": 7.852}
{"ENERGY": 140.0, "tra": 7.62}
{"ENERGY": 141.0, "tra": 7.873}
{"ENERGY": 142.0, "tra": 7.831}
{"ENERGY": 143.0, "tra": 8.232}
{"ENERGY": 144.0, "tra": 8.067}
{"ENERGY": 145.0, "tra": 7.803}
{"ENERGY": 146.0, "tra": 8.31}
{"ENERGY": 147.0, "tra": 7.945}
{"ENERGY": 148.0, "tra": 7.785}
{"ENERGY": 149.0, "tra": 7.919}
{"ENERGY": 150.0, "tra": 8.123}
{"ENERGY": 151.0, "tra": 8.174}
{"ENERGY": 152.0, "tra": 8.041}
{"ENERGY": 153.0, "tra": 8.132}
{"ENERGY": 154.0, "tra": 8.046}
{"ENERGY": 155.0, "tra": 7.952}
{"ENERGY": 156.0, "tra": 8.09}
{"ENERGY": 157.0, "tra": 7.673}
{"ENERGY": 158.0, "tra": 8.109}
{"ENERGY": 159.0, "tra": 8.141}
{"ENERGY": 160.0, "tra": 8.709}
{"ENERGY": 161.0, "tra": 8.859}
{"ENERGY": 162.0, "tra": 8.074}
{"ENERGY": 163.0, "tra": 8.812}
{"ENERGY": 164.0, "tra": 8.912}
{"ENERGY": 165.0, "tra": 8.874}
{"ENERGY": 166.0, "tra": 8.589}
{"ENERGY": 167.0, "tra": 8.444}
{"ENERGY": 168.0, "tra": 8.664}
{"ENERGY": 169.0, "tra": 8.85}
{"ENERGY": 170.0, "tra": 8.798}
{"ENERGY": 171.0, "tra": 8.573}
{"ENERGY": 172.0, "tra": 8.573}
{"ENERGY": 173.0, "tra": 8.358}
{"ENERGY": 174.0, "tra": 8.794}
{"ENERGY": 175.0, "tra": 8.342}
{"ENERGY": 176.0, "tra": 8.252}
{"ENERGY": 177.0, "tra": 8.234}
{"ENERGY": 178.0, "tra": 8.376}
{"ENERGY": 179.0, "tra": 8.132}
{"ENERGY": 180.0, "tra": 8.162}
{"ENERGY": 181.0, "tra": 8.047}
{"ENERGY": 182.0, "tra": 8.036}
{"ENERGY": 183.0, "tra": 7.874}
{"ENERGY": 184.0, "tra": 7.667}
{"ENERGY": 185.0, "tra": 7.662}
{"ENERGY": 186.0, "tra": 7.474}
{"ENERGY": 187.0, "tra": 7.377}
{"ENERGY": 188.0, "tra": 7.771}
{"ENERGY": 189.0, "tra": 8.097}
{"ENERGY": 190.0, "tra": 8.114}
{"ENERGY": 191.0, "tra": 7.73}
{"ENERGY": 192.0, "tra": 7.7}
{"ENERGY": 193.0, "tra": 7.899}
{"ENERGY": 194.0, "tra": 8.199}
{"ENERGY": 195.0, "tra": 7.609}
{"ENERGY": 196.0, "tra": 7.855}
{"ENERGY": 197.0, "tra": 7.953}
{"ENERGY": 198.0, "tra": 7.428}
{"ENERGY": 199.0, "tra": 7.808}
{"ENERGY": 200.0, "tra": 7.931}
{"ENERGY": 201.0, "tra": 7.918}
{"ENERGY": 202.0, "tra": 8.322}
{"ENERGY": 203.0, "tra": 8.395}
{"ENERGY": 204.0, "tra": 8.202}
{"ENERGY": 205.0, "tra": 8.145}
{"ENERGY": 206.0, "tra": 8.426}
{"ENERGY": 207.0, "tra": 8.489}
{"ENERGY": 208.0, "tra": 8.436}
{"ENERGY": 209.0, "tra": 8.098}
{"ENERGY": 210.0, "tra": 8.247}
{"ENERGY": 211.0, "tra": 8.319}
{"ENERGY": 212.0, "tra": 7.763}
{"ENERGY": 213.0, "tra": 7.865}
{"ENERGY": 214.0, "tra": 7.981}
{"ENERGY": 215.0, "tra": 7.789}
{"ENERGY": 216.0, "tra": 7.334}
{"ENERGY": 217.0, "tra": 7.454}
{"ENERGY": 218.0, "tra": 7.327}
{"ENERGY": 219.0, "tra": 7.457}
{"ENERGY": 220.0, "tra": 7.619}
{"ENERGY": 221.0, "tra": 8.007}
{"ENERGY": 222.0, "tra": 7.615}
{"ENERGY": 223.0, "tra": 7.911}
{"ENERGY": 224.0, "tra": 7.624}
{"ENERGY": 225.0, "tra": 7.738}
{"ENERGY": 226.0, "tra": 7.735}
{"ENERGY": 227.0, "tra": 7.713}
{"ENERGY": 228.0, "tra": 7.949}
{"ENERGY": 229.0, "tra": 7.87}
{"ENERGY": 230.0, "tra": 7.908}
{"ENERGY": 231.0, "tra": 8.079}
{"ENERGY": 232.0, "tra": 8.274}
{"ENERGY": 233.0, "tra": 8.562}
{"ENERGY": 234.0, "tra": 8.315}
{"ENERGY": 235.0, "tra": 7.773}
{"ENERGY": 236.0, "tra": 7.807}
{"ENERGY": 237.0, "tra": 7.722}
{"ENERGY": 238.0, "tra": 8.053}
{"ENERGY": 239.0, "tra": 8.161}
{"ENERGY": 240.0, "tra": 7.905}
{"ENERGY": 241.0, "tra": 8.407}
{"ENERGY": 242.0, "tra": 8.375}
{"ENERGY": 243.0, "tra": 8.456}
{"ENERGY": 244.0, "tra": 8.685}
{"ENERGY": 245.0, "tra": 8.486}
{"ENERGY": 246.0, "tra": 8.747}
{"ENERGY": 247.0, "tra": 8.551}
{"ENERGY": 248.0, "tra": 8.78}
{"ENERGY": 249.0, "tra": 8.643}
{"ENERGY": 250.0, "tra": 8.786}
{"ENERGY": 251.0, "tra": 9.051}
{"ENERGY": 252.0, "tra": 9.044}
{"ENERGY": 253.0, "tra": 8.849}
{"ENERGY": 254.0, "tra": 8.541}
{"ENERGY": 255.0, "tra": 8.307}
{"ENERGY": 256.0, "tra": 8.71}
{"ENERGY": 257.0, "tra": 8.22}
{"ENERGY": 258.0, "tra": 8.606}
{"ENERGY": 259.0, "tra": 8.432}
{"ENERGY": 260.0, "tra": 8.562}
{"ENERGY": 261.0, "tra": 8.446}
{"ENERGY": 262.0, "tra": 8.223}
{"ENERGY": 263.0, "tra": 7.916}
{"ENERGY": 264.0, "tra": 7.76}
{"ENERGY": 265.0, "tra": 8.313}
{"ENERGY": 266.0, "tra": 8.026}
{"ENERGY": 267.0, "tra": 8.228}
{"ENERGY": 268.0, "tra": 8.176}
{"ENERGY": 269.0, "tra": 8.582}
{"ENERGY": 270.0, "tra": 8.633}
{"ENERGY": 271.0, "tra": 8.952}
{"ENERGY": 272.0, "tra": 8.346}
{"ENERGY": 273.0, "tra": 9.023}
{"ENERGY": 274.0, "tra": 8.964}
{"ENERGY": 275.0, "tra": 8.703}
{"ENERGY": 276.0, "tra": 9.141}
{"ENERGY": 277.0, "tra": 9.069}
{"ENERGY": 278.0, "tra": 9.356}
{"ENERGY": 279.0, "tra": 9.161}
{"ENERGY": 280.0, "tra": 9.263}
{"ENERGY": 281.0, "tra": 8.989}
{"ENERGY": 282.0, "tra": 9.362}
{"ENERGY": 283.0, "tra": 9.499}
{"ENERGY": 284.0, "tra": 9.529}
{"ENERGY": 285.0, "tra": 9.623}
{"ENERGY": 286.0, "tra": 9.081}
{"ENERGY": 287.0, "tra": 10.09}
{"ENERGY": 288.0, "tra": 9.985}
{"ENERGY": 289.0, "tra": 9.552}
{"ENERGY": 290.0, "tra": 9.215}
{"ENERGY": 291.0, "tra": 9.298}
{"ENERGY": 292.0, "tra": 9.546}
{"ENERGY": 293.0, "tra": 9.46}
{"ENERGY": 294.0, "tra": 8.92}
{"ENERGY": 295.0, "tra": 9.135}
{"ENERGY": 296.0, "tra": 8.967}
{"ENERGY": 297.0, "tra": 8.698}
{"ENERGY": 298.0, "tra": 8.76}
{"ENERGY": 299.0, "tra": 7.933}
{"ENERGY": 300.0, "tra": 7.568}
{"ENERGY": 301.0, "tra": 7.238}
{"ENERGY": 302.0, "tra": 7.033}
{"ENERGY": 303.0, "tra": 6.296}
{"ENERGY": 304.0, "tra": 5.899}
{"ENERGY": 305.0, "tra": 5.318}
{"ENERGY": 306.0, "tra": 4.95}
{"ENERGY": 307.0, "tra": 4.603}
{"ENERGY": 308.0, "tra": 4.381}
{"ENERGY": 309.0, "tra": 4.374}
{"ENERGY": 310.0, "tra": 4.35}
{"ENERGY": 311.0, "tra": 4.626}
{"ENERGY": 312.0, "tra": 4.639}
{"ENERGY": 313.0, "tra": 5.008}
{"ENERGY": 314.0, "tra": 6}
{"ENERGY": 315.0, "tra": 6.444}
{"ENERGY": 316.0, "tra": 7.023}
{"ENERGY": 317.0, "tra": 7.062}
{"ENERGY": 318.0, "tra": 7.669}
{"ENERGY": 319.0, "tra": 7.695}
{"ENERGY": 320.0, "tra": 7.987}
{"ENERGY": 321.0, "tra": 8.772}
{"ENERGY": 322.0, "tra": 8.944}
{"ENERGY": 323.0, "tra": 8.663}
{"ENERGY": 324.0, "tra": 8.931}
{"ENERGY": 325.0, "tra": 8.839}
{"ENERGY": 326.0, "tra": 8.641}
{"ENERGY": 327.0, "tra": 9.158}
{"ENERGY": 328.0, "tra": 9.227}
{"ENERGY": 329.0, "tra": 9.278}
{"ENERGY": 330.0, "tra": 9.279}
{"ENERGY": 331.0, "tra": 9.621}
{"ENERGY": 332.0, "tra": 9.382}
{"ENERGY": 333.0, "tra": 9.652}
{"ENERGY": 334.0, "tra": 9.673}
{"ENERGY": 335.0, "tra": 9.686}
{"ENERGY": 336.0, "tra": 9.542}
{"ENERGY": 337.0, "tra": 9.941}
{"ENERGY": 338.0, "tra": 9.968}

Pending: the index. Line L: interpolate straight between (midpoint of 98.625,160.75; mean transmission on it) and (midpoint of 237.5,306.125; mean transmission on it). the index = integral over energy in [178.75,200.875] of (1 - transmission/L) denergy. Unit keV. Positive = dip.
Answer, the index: 1.4 keV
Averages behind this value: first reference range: 8.26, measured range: 7.84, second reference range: 8.55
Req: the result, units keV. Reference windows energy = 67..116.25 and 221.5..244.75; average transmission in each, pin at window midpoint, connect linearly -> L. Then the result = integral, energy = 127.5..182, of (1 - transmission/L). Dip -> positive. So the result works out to 1.0 keV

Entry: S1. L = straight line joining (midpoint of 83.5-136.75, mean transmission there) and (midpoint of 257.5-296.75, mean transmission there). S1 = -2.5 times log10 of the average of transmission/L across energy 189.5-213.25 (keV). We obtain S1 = 0.09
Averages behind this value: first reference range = 8.53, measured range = 8.04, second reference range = 8.93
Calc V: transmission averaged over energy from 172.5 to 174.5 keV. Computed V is 8.58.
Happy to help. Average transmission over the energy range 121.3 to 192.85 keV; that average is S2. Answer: 8.12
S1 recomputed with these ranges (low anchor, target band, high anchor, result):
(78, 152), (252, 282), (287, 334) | -0.10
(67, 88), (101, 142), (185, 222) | -0.01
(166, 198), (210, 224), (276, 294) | 0.11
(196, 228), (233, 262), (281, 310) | -0.07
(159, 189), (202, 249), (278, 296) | 0.09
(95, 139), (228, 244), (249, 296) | 0.08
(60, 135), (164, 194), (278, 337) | 0.02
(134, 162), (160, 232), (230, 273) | 0.02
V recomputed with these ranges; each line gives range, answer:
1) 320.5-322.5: 8.86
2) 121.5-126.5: 8.07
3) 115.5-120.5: 8.38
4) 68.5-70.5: 8.44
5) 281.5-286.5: 9.42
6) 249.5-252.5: 8.96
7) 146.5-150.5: 7.94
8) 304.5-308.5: 4.81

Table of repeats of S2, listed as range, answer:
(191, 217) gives 7.99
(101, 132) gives 8.46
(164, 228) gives 8.04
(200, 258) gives 8.16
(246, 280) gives 8.62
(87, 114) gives 8.83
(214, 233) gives 7.77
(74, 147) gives 8.41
